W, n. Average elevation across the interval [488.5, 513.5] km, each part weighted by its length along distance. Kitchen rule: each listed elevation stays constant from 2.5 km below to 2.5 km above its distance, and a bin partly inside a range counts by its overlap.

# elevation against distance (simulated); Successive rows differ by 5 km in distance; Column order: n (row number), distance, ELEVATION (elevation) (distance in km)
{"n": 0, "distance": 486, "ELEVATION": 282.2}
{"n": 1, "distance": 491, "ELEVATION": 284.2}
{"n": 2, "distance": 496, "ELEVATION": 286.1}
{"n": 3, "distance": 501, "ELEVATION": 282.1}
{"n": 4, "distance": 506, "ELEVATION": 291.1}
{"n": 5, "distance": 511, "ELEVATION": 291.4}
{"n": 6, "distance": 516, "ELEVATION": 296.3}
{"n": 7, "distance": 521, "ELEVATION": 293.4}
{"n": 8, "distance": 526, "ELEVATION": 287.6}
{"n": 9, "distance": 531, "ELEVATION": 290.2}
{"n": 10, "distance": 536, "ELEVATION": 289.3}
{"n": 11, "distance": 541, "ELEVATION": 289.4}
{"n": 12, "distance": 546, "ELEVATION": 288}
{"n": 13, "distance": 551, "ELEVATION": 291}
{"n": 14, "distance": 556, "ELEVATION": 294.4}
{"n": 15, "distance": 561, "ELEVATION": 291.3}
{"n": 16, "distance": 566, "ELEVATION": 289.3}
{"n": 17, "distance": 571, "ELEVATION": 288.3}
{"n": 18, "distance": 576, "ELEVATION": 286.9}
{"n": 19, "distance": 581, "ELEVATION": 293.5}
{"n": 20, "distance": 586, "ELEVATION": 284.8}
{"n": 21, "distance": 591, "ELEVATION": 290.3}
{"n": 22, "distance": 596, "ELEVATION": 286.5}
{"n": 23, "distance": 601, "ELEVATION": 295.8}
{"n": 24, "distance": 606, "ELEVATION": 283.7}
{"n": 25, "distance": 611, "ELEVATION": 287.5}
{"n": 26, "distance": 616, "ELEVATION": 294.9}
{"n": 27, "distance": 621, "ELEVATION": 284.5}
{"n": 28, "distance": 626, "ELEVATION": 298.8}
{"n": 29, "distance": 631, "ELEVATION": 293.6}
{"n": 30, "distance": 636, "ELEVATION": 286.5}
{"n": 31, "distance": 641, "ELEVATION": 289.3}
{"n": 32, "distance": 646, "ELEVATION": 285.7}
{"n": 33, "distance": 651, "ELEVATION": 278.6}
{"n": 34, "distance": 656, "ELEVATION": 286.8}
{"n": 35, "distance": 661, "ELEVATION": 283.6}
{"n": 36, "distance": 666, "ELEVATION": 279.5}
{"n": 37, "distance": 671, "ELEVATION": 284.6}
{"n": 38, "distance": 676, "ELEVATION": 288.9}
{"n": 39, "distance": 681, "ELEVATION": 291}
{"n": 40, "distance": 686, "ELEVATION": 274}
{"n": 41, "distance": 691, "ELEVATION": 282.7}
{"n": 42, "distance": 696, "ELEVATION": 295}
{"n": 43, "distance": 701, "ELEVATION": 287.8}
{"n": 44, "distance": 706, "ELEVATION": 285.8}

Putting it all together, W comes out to 287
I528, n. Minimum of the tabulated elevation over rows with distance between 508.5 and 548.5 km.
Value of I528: 287.6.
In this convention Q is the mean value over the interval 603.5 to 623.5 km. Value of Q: 288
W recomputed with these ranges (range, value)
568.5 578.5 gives 288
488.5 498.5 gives 285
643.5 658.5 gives 284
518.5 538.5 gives 290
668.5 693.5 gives 284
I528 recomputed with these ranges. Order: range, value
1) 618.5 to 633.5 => 284.5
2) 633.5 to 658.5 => 278.6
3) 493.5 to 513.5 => 282.1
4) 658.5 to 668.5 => 279.5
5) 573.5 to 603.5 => 284.8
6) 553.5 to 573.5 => 288.3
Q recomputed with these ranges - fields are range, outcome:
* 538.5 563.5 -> 291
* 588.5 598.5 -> 288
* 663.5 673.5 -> 282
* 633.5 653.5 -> 285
